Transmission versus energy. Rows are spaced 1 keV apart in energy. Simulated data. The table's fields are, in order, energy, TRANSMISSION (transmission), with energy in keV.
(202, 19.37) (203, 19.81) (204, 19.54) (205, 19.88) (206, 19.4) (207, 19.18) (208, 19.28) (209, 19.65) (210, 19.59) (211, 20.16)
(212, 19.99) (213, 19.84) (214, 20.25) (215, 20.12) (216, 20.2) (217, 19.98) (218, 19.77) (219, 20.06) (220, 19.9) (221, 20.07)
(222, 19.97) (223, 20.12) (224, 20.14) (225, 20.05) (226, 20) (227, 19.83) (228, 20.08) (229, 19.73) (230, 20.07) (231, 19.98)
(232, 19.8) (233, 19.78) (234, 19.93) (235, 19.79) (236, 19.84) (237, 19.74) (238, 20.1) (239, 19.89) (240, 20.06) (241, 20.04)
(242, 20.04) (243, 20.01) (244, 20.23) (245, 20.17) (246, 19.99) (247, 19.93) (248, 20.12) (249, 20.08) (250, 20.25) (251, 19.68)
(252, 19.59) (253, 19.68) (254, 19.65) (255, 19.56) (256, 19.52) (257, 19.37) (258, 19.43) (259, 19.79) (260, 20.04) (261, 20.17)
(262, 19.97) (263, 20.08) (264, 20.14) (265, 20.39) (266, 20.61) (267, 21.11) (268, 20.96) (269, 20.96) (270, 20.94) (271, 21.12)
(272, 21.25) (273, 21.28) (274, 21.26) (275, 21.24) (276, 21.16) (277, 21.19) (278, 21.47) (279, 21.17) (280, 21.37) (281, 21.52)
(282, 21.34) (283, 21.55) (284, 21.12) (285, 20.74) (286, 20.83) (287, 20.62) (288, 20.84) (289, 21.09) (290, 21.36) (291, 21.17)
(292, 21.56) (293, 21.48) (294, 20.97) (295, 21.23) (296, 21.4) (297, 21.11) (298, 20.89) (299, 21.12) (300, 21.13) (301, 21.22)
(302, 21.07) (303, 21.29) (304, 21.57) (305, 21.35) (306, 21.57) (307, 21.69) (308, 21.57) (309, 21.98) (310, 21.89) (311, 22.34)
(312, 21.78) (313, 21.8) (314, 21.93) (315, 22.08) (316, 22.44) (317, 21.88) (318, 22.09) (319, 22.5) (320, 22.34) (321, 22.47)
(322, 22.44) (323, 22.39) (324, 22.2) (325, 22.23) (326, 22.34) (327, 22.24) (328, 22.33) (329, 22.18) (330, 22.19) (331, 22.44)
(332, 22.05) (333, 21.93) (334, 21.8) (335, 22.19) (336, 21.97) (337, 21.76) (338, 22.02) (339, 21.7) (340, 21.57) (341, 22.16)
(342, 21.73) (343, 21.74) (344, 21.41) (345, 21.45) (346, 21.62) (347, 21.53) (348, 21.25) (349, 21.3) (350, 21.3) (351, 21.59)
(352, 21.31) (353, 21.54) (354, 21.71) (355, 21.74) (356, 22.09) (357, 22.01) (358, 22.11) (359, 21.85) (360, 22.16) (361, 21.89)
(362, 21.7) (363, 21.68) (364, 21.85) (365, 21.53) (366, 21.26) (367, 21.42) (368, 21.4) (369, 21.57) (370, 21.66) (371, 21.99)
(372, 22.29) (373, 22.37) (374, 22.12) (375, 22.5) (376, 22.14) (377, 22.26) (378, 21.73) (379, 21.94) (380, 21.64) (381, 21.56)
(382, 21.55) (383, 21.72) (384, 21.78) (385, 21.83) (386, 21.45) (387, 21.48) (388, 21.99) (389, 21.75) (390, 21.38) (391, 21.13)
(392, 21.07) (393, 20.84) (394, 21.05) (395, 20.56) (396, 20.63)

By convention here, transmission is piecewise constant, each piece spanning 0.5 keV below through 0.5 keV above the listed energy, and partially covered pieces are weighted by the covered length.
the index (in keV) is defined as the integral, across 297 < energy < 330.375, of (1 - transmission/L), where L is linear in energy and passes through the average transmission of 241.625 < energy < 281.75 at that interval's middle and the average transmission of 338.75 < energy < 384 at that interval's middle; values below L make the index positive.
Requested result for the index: -1.2 keV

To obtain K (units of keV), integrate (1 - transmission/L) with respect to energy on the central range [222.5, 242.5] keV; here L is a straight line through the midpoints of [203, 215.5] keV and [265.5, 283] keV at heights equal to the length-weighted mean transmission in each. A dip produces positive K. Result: 0.3 keV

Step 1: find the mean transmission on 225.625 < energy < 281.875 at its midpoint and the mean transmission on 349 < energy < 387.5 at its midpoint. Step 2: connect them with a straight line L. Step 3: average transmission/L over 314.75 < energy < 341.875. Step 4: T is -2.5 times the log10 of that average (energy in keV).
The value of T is -0.044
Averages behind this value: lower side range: 20.3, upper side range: 21.8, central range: 22.1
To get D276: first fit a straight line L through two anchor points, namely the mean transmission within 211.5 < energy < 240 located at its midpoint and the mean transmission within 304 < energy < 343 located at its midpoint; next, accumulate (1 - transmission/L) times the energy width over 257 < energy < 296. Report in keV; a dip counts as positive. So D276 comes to 0.3 keV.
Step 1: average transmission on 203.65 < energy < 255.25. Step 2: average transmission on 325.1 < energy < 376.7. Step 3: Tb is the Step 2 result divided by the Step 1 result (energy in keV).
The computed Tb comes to 1.10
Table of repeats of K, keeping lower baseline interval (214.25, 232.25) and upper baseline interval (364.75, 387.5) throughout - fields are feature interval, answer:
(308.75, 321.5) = -0.63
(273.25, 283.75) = -0.34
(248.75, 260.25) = 0.37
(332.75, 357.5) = -0.31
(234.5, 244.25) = 0.11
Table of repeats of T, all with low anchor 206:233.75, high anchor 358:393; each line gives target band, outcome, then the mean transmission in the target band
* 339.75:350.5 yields -0.01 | 21.6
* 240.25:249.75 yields 0.01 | 20.1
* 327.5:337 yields -0.04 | 22.1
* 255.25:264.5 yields 0.03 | 19.8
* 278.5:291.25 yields -0.02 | 21.1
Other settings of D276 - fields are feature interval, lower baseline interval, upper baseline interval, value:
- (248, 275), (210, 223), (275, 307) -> 0.6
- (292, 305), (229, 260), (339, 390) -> -0.3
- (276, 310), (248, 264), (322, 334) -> -0.4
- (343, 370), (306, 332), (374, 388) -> 0.4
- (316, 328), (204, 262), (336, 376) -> -0.6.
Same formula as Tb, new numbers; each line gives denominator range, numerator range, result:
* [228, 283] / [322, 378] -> 1.08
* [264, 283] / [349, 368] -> 1.03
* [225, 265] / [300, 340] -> 1.10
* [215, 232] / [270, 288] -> 1.06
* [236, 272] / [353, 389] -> 1.09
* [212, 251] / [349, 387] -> 1.09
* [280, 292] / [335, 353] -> 1.02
